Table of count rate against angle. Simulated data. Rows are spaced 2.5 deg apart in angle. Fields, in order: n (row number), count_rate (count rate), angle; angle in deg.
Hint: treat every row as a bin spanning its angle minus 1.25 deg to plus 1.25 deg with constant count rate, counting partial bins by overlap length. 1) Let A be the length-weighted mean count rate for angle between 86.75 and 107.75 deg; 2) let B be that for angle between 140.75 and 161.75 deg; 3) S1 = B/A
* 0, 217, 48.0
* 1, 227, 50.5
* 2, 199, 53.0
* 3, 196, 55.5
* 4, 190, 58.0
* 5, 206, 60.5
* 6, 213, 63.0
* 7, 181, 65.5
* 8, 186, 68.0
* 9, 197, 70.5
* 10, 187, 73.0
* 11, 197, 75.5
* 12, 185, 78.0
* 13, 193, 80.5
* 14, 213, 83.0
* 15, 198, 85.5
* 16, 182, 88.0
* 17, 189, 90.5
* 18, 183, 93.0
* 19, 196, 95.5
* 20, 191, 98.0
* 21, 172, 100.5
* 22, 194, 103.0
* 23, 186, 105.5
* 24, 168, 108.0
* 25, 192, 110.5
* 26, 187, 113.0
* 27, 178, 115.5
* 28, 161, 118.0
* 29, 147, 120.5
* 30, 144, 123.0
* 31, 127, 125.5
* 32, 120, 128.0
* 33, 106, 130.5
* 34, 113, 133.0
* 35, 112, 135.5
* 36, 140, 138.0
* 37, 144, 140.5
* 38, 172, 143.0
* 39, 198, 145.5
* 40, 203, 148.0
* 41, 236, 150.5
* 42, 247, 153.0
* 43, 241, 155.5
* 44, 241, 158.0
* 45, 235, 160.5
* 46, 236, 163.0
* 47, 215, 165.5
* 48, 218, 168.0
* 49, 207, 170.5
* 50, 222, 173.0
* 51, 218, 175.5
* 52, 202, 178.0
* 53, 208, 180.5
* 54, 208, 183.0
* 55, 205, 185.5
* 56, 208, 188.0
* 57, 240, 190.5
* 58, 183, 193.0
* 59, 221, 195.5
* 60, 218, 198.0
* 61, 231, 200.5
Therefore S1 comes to 1.2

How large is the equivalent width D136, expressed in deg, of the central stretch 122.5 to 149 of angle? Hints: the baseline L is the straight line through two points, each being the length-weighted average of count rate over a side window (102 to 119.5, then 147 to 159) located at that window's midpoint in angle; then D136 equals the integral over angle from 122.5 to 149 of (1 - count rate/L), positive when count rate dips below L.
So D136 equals 8.7 deg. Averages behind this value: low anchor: 180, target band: 143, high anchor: 234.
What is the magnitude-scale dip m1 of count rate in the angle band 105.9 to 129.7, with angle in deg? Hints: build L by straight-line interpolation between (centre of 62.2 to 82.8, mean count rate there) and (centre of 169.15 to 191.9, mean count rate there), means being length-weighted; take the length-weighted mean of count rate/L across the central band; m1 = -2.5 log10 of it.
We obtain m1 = 0.261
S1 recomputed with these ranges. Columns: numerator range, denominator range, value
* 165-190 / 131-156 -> 1.20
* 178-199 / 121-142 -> 1.66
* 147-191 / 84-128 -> 1.27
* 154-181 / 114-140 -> 1.64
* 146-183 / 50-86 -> 1.13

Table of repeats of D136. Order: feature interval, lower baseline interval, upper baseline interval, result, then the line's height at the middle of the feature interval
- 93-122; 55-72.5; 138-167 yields 3.5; 203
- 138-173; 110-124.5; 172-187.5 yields -3.4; 193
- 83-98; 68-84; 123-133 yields -1.6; 174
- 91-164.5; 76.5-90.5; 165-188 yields 8.6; 202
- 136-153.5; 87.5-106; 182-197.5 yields 1.2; 199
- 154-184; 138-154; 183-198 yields -2.7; 203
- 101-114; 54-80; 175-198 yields 1.0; 199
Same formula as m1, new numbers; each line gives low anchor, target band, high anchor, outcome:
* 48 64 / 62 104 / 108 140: -0.06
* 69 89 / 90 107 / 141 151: 0.04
